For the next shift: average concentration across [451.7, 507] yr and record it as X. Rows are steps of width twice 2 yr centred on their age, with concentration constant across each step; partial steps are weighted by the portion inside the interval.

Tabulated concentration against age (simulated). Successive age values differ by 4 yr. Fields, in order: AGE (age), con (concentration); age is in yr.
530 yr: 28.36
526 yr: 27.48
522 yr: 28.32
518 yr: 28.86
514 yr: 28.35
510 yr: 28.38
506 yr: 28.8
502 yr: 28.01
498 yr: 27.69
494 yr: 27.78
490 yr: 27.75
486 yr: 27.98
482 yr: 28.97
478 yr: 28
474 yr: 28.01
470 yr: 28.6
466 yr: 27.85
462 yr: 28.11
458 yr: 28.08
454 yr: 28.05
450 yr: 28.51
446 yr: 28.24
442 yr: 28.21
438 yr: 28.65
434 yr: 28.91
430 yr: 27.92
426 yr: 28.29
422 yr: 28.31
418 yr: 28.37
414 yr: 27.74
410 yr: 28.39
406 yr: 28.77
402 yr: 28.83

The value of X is 28.1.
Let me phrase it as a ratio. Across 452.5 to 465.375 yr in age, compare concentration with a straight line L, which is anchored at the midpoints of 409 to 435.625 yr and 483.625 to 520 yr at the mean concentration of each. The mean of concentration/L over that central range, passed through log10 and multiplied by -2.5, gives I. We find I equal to 0.01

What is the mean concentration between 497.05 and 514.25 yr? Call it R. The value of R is 28.3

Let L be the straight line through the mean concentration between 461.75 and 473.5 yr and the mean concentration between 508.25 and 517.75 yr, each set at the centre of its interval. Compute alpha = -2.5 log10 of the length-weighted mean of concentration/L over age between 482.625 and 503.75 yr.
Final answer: 0.02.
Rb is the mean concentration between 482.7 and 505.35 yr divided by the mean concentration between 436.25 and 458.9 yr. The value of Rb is 1.0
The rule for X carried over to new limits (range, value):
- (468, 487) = 28.3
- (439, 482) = 28.2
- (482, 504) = 27.9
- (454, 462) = 28.1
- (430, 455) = 28.4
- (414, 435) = 28.3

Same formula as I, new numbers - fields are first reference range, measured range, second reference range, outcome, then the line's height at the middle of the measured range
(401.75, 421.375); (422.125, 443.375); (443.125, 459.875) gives -0.004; 28.3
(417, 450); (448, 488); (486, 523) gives 0.003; 28.3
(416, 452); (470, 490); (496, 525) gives 0.004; 28.3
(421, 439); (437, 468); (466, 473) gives 0.006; 28.3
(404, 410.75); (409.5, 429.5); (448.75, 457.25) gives 0.013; 28.5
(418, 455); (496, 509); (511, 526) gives 0.007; 28.4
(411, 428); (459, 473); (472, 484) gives 0.005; 28.3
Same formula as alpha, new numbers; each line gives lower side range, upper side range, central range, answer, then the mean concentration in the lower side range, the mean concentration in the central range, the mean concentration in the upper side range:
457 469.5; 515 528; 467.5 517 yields -0.002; 28.1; 28.2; 28.2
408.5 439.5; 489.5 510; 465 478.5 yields 0.000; 28.3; 28.1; 28.1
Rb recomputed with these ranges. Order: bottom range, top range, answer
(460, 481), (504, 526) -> 1.01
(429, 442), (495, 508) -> 0.99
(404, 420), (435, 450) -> 1.00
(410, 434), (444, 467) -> 1.00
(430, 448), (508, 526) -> 1.00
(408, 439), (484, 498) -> 0.98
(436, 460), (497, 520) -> 1.00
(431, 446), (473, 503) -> 0.98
